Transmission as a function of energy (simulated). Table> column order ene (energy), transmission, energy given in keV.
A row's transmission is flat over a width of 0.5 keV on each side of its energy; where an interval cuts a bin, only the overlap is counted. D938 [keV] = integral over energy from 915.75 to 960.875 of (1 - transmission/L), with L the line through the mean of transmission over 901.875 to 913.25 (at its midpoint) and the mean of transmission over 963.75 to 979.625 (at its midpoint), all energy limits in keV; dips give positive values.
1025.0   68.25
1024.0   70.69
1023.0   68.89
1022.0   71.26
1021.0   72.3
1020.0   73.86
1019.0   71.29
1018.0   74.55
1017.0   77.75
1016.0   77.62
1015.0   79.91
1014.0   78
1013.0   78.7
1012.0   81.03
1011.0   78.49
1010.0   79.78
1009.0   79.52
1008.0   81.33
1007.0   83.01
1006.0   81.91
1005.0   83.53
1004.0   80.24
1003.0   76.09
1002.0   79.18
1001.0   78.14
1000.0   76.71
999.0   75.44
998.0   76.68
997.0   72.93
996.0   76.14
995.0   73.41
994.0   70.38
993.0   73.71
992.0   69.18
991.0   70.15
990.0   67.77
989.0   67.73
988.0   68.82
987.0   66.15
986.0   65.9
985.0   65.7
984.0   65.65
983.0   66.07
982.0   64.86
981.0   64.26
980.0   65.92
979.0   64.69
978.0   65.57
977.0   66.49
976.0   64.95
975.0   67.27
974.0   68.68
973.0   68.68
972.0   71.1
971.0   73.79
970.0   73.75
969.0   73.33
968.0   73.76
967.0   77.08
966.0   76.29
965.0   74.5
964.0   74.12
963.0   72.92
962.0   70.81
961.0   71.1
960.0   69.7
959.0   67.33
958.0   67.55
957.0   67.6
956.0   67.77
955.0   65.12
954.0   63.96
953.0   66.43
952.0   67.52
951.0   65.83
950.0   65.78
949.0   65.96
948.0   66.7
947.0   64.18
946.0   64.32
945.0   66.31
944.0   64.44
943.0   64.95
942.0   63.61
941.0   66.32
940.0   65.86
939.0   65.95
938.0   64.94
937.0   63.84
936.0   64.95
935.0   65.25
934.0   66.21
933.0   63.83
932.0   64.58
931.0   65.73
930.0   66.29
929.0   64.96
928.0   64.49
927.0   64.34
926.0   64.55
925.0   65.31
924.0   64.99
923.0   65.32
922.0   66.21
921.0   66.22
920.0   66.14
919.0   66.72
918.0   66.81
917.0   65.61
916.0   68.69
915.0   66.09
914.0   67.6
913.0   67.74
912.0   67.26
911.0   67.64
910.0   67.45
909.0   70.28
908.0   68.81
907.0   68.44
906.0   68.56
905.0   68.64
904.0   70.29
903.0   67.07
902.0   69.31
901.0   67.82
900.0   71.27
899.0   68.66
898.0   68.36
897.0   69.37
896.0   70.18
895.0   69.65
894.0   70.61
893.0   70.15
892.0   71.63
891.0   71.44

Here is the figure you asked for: 2.5 keV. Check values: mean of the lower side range 68.4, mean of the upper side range 70.8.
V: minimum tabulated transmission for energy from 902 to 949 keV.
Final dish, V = 63.61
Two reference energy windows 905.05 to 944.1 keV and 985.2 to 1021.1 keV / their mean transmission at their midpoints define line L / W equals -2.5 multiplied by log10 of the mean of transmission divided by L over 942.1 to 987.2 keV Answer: 0.043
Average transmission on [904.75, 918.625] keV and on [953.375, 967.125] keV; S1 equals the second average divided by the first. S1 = 1.0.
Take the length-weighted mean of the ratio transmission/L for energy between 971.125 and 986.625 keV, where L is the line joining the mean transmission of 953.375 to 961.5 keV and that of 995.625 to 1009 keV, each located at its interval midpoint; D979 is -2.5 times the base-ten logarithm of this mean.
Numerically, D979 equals 0.10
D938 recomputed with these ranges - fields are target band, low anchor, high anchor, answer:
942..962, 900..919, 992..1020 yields 1.6 keV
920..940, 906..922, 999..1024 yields 1.1 keV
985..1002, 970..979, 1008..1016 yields 0.5 keV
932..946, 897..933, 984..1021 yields 0.9 keV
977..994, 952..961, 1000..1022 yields 1.4 keV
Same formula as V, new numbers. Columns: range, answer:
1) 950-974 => 63.96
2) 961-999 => 64.26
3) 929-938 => 63.83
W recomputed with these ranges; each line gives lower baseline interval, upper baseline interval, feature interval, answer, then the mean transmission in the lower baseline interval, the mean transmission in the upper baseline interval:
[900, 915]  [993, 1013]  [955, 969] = 0.037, 68.4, 78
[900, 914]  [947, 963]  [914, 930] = 0.037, 68.5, 67.4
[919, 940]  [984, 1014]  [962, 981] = 0.008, 65.3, 75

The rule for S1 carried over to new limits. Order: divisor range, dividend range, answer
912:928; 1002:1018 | 1.20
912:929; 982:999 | 1.06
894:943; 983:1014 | 1.12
